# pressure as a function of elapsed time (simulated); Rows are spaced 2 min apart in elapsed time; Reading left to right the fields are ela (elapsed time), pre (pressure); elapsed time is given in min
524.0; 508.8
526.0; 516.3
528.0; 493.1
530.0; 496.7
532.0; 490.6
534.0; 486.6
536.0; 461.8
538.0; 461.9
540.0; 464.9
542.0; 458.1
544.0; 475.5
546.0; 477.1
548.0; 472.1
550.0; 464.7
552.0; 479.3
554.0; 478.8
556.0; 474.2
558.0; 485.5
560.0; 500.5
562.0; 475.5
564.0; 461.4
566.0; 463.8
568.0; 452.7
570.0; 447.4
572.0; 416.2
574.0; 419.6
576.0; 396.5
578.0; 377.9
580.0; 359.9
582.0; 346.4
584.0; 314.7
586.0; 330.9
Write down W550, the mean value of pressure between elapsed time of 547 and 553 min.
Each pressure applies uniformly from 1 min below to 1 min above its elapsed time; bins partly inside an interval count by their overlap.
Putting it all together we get 472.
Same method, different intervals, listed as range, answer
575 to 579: 387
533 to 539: 470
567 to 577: 426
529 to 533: 494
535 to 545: 464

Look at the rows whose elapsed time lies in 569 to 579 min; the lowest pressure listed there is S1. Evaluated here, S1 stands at 377.9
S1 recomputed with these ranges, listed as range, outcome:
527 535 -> 486.6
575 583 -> 346.4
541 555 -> 458.1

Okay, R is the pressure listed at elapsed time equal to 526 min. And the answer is 516.3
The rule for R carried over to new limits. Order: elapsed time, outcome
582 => 346.4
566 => 463.8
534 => 486.6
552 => 479.3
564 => 461.4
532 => 490.6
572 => 416.2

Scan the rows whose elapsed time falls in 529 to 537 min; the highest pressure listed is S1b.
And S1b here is 496.7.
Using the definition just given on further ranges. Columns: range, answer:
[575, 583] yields 396.5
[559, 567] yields 500.5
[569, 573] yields 447.4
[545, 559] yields 485.5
